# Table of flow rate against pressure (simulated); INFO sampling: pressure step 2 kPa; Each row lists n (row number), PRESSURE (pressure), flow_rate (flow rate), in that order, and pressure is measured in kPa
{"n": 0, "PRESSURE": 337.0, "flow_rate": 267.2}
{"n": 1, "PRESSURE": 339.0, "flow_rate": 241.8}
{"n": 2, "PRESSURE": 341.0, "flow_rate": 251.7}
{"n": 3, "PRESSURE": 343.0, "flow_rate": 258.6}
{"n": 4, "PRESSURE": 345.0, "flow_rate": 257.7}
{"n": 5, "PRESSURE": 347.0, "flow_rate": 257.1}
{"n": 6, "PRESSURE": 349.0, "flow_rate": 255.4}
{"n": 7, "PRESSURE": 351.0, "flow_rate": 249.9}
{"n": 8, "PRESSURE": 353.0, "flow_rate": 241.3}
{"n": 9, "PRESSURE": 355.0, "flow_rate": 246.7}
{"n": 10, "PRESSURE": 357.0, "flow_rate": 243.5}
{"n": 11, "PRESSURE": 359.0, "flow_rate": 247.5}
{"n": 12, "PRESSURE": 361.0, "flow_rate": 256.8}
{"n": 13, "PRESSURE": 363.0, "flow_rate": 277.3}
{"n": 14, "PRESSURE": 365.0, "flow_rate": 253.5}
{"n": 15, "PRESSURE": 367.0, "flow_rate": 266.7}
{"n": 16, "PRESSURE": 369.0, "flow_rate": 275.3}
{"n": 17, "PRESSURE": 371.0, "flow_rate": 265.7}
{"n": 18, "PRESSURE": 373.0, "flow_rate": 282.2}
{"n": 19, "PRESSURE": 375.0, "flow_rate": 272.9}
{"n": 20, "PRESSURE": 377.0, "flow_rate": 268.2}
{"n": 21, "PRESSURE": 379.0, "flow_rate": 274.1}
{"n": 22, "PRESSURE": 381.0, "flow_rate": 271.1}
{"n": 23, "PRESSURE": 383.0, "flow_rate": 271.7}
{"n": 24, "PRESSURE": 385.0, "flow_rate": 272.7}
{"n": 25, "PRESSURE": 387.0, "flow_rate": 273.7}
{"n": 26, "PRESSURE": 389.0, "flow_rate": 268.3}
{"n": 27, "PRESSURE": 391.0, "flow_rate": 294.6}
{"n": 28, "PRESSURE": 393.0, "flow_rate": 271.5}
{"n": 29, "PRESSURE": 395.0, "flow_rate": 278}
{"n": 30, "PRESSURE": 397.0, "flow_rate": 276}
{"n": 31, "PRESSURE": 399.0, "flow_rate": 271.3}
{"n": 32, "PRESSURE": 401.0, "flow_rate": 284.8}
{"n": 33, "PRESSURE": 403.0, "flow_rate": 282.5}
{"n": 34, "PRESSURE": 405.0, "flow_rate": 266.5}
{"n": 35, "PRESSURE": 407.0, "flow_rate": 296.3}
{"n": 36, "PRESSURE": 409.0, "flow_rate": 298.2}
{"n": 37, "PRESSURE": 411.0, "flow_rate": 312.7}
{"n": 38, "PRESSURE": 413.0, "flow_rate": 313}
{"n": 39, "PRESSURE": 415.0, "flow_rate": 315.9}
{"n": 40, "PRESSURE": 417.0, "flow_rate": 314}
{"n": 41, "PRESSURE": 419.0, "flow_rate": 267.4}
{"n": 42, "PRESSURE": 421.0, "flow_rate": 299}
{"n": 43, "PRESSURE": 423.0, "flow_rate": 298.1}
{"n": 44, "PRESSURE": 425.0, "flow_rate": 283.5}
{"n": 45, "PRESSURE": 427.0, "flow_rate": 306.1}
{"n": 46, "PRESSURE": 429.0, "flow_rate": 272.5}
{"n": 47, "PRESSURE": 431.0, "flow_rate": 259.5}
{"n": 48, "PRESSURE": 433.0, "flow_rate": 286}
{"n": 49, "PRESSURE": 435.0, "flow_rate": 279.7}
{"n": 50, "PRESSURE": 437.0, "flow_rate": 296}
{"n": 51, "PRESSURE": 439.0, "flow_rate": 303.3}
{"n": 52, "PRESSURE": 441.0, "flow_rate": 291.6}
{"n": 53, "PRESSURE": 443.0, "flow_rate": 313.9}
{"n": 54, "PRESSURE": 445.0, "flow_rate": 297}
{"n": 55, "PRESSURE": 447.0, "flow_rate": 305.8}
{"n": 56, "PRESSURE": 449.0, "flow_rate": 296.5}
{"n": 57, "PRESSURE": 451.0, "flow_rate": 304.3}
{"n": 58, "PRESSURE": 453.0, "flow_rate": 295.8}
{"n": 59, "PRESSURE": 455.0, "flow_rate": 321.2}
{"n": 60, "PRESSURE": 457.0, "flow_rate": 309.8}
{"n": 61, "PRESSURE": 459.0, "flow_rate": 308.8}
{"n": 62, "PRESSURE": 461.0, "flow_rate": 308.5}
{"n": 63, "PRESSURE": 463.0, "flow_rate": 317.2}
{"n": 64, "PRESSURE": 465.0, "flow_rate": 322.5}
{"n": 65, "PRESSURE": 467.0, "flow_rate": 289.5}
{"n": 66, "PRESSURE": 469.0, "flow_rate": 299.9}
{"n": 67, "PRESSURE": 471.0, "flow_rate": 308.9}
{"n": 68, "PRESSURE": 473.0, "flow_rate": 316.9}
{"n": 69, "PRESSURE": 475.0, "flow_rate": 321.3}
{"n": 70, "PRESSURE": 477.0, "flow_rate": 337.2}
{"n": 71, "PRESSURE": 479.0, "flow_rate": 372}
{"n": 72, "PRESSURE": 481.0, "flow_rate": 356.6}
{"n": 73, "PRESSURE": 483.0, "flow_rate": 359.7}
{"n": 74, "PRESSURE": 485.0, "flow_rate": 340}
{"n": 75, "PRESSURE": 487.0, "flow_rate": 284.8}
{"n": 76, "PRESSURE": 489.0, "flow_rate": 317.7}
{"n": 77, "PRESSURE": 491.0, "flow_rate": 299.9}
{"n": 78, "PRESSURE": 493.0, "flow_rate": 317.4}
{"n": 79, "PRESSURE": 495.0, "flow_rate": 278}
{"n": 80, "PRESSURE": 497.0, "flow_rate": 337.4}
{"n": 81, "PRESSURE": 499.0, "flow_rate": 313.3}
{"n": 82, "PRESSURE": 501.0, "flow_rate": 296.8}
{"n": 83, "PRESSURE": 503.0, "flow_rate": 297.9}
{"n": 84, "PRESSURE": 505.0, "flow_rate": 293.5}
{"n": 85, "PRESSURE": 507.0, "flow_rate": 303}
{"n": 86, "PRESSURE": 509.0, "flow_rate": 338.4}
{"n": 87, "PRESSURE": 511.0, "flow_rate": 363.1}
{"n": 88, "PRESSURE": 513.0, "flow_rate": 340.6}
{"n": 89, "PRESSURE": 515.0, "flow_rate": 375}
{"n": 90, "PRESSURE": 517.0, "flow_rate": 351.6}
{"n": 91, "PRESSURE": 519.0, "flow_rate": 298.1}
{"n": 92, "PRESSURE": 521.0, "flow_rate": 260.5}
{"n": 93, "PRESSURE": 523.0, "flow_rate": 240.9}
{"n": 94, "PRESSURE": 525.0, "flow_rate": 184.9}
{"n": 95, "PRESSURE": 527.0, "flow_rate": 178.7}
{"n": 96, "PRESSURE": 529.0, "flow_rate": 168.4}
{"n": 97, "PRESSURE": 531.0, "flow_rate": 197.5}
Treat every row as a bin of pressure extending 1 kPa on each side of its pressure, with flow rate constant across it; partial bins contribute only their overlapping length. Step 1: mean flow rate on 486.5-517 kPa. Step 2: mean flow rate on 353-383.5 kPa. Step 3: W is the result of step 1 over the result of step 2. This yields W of 1.2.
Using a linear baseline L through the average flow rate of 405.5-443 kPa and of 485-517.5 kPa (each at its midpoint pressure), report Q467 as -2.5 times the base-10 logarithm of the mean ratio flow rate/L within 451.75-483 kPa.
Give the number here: -0.04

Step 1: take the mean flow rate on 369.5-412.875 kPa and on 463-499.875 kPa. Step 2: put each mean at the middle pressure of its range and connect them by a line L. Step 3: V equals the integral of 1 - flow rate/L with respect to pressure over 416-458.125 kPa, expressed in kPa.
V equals 0.71 kPa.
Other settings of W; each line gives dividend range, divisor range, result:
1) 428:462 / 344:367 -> 1.17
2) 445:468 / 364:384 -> 1.14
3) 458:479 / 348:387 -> 1.20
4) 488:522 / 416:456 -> 1.07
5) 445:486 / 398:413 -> 1.10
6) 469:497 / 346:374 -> 1.25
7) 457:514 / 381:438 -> 1.12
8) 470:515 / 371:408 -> 1.17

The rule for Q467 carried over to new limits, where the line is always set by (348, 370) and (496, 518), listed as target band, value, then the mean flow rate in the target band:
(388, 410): -0.02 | 281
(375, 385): -0.02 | 272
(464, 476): 0.00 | 310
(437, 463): -0.02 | 305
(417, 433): 0.01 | 286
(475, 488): -0.08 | 340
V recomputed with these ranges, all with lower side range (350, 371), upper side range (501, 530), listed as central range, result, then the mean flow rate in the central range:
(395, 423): -2.77 kPa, 292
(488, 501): -1.28 kPa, 310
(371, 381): -0.54 kPa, 273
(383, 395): -0.65 kPa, 276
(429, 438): -0.31 kPa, 279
